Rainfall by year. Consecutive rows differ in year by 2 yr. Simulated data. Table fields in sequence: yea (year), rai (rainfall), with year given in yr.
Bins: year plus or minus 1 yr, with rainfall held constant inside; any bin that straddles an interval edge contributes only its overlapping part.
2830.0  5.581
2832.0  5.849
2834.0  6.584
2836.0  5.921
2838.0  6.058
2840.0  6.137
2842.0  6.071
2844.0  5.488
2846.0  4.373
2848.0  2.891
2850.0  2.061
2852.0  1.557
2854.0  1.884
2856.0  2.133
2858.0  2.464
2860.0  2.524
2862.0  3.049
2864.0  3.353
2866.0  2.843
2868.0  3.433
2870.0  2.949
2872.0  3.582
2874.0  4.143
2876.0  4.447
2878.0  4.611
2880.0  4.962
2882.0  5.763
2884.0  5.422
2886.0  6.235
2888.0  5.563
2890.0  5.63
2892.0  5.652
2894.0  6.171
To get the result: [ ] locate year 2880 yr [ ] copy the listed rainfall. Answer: 4.962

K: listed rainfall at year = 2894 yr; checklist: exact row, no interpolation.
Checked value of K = 6.171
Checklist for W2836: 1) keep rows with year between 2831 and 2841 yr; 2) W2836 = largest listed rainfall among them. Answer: 6.584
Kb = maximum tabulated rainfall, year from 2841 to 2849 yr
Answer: 6.071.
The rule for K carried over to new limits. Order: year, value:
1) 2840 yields 6.137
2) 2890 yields 5.63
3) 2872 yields 3.582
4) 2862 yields 3.049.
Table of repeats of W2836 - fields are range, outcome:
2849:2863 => 3.049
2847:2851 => 2.891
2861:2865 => 3.353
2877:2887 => 6.235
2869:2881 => 4.962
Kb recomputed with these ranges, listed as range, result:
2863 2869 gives 3.433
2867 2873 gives 3.582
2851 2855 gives 1.884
